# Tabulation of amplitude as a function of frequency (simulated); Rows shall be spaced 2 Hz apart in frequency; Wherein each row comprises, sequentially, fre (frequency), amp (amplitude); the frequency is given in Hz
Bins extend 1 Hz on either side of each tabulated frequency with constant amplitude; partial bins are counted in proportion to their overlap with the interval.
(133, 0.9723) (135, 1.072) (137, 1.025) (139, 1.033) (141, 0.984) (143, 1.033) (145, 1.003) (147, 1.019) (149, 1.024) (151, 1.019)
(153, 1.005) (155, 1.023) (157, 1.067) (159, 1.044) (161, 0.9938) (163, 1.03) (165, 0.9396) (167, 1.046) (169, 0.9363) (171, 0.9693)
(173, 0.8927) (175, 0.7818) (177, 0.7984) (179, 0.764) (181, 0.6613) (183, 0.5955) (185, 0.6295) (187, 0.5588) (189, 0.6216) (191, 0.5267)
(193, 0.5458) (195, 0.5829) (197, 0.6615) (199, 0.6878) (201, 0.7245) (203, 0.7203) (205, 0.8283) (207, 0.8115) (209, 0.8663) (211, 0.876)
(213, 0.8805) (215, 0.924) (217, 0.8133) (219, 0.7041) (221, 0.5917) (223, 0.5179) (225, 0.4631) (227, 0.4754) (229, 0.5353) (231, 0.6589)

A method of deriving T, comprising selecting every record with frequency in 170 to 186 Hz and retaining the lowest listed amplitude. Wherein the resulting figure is 0.5955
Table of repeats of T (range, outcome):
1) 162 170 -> 0.9363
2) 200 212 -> 0.7203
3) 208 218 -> 0.8133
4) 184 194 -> 0.5267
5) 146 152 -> 1.019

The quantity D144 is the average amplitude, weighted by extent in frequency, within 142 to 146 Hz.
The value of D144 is 1.02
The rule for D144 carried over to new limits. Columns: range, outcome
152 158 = 1.03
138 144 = 1.02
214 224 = 0.71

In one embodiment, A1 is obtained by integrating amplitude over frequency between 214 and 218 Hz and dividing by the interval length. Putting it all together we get 0.869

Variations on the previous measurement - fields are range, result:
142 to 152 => 1.02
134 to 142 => 1.03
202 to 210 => 0.807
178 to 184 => 0.674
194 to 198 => 0.622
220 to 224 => 0.555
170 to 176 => 0.881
